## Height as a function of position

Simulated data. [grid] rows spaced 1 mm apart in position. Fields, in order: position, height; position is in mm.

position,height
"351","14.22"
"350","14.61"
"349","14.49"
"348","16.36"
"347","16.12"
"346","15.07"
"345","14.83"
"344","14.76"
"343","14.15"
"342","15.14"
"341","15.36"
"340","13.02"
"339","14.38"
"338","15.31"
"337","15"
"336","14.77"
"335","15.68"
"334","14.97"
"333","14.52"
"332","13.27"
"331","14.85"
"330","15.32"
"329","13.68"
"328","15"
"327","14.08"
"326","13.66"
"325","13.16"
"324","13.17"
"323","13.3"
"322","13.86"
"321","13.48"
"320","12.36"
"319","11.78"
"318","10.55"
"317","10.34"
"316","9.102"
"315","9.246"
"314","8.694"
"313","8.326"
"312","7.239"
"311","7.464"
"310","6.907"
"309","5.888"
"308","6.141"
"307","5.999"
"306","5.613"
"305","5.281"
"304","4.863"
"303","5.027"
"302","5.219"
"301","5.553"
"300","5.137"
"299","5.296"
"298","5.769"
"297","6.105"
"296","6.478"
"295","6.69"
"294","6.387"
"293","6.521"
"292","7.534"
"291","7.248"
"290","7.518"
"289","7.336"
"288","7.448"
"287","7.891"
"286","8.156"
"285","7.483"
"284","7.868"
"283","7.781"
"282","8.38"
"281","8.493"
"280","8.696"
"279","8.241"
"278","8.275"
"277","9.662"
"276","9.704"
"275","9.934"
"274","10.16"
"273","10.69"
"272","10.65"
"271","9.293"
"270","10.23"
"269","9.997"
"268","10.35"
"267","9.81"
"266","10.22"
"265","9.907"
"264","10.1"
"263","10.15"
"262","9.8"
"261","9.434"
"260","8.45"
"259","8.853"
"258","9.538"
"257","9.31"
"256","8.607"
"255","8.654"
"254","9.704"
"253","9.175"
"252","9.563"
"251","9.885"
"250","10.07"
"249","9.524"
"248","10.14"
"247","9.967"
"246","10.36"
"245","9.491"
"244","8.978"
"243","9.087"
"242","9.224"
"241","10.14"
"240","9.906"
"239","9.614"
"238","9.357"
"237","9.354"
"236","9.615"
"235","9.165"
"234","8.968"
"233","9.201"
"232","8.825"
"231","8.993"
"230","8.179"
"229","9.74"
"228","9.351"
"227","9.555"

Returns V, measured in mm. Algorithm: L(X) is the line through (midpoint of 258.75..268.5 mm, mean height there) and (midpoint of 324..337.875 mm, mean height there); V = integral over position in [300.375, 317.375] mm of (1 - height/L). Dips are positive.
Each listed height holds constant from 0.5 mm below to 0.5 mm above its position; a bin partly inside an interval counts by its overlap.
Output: 8.03 mm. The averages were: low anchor 9.73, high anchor 14.4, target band 6.84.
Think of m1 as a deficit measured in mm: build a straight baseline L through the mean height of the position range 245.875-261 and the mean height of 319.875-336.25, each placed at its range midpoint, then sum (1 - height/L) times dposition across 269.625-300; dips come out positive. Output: 8.8 mm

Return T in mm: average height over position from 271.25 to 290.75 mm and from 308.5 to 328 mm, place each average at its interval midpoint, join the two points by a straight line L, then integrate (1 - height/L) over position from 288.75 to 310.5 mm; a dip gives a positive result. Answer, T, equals 8.0 mm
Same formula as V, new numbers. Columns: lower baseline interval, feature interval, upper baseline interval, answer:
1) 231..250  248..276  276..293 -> -3.07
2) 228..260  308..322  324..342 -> 4.25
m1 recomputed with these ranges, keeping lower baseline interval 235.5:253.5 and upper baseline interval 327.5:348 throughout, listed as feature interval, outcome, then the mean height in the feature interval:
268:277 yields 0.9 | 10.1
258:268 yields 0.9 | 9.67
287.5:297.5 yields 4.4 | 6.93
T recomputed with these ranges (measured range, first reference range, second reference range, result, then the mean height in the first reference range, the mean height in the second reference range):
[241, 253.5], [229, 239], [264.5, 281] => -0.4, 9.13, 9.7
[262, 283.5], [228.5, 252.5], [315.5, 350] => 2.8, 9.47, 14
